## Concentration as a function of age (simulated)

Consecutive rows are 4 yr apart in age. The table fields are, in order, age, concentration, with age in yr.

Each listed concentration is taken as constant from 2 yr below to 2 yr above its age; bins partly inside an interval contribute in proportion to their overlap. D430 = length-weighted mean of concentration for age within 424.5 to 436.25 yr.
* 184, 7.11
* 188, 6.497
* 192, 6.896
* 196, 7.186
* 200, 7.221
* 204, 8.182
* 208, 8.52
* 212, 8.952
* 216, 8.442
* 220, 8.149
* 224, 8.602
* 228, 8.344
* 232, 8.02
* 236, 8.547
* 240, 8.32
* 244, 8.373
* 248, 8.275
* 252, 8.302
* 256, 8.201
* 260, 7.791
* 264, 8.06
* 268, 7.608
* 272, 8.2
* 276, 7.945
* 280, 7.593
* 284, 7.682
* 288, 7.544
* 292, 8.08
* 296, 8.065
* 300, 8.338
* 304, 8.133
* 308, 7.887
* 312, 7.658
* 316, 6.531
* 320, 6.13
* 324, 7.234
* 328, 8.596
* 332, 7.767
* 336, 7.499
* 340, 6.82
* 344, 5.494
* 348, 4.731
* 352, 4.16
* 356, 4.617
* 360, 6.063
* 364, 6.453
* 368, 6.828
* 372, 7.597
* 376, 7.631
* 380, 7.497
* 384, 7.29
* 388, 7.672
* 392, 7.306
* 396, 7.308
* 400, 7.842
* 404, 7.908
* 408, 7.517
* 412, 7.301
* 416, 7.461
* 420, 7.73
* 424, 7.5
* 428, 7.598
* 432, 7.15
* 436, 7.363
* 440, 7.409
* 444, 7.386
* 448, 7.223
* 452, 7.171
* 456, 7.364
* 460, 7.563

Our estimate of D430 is 7.39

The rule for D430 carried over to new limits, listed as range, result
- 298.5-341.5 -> 7.51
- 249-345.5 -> 7.65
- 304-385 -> 6.75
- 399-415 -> 7.62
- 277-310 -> 7.92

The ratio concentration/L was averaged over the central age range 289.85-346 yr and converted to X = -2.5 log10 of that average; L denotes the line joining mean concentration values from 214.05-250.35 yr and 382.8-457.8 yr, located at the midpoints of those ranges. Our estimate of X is 0.07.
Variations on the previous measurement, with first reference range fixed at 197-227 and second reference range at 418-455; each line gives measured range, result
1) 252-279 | 0.01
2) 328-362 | 0.27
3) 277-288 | 0.05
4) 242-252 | -0.03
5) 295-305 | -0.04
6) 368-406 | 0.01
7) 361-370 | 0.17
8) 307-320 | 0.11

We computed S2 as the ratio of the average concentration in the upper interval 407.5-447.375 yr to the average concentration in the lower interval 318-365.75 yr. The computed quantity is 1.18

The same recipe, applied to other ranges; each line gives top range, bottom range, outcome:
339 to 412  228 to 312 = 0.84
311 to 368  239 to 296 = 0.80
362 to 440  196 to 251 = 0.90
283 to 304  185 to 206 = 1.11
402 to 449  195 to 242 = 0.91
